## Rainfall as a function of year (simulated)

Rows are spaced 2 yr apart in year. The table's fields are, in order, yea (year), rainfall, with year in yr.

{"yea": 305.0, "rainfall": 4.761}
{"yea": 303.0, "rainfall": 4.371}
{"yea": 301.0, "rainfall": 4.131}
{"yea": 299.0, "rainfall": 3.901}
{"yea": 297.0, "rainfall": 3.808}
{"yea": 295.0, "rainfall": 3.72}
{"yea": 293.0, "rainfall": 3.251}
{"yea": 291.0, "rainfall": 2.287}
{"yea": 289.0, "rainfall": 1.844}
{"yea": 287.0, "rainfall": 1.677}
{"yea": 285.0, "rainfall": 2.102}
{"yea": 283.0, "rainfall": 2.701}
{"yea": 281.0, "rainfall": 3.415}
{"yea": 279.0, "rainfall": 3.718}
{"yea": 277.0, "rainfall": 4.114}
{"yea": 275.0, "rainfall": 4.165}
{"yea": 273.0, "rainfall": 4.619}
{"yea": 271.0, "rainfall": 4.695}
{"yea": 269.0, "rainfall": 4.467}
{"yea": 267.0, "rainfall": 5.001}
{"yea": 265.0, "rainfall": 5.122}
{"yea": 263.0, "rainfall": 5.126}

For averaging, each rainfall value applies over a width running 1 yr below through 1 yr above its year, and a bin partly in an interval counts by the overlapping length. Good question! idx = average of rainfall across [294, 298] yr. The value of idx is 3.76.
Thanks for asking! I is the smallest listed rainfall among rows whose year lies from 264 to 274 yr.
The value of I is 4.467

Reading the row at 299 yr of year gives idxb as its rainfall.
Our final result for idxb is 3.901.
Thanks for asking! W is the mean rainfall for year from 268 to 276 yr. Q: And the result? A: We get 4.49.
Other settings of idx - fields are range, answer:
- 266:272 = 4.72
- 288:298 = 2.98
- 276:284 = 3.49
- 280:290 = 2.35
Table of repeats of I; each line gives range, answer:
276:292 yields 1.677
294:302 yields 3.72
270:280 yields 3.718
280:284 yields 2.701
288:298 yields 1.844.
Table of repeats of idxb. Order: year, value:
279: 3.718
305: 4.761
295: 3.72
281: 3.415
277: 4.114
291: 2.287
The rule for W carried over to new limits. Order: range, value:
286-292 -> 1.94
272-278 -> 4.3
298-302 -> 4.02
